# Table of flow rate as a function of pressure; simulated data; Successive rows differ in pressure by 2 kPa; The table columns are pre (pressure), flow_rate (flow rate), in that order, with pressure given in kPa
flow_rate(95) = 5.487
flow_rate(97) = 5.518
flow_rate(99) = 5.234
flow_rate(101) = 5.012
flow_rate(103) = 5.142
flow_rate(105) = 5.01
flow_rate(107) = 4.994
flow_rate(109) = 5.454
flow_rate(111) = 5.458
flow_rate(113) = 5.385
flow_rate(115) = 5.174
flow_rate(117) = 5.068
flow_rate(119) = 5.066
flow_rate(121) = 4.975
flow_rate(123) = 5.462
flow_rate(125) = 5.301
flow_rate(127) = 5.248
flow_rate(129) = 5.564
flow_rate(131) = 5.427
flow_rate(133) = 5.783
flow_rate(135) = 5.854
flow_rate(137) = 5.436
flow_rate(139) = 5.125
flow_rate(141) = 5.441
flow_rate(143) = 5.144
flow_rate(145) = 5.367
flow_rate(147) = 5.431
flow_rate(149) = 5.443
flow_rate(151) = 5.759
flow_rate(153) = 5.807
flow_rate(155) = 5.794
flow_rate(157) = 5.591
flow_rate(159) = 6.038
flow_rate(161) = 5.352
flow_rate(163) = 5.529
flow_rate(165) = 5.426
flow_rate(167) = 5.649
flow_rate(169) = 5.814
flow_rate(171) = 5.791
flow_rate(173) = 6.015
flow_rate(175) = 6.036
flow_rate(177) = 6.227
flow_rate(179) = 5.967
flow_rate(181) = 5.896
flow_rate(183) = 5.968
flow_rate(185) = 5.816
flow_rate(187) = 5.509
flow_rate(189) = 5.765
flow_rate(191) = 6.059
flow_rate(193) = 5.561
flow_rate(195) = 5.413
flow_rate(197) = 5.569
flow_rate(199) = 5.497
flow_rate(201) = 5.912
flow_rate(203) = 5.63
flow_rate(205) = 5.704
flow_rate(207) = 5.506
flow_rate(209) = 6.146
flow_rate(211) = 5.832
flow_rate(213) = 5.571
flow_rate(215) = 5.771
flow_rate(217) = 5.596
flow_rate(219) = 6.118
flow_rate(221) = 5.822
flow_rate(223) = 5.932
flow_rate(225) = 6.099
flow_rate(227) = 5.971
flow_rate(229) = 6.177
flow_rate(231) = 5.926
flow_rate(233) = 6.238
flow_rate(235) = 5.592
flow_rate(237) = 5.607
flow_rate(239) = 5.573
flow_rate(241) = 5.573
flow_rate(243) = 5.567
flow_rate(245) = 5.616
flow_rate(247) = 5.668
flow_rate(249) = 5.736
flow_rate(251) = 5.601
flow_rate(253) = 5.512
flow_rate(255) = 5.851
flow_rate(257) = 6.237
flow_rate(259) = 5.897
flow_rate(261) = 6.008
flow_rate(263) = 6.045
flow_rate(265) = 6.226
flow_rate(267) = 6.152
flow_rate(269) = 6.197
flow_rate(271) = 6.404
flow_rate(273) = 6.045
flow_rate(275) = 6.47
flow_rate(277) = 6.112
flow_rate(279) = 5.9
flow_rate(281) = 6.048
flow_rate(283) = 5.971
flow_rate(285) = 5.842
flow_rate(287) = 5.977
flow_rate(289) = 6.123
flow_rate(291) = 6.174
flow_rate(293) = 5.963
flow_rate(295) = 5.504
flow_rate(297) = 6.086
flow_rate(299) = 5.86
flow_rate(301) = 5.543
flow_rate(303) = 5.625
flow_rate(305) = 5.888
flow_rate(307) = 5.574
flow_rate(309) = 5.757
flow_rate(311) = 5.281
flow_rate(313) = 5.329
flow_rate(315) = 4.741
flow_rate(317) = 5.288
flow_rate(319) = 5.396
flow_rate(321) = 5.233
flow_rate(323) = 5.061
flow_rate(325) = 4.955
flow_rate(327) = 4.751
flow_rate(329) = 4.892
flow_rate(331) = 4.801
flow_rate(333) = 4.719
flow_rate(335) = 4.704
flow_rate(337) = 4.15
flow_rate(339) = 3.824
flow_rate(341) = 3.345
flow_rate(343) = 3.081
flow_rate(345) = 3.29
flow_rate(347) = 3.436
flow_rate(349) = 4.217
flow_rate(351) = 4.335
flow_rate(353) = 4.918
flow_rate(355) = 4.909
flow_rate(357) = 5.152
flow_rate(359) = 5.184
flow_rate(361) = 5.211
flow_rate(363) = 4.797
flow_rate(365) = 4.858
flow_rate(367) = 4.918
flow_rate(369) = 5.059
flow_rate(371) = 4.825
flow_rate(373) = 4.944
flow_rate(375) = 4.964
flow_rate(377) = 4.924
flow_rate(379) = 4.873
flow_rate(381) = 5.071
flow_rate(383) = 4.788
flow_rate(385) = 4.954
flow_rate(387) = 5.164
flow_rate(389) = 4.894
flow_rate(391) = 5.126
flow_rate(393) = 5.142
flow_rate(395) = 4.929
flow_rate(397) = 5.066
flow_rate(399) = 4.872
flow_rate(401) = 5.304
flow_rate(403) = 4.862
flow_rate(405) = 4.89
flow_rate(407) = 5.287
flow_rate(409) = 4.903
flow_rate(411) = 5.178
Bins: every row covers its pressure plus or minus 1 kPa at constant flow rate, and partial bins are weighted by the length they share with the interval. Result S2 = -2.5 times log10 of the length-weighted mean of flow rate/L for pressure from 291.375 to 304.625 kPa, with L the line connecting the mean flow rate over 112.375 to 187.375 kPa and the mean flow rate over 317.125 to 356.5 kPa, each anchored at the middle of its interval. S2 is -0.23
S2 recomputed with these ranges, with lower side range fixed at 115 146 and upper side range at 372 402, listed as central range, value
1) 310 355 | 0.121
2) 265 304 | -0.169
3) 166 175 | -0.107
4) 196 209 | -0.085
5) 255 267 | -0.174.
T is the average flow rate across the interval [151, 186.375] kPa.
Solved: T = 5.8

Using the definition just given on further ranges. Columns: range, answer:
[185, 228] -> 5.76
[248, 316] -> 5.87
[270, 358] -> 5.2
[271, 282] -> 6.14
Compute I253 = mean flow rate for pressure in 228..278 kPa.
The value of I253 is 5.92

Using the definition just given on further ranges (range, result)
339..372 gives 4.45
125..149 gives 5.43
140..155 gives 5.51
